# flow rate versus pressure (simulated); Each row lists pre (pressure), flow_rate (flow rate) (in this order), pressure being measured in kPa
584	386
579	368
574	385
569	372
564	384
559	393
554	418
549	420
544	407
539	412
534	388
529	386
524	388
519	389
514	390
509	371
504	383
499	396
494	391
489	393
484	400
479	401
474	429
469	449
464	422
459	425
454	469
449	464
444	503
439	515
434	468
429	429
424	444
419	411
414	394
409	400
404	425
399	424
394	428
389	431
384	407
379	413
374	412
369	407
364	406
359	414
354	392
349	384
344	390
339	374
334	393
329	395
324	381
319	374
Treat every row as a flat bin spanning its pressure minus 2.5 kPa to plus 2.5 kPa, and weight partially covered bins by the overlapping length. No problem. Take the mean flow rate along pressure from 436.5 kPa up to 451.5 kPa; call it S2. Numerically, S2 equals 494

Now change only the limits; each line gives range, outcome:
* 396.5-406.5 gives 424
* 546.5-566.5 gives 404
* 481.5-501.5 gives 395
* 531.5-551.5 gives 407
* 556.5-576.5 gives 384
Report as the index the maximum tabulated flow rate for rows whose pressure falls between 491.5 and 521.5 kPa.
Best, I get 396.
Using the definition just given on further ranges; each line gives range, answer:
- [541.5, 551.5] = 420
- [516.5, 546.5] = 412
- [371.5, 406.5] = 431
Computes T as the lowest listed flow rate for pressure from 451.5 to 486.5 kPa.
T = 400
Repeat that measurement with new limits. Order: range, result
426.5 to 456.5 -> 429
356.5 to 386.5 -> 406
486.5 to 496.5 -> 391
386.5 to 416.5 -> 394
